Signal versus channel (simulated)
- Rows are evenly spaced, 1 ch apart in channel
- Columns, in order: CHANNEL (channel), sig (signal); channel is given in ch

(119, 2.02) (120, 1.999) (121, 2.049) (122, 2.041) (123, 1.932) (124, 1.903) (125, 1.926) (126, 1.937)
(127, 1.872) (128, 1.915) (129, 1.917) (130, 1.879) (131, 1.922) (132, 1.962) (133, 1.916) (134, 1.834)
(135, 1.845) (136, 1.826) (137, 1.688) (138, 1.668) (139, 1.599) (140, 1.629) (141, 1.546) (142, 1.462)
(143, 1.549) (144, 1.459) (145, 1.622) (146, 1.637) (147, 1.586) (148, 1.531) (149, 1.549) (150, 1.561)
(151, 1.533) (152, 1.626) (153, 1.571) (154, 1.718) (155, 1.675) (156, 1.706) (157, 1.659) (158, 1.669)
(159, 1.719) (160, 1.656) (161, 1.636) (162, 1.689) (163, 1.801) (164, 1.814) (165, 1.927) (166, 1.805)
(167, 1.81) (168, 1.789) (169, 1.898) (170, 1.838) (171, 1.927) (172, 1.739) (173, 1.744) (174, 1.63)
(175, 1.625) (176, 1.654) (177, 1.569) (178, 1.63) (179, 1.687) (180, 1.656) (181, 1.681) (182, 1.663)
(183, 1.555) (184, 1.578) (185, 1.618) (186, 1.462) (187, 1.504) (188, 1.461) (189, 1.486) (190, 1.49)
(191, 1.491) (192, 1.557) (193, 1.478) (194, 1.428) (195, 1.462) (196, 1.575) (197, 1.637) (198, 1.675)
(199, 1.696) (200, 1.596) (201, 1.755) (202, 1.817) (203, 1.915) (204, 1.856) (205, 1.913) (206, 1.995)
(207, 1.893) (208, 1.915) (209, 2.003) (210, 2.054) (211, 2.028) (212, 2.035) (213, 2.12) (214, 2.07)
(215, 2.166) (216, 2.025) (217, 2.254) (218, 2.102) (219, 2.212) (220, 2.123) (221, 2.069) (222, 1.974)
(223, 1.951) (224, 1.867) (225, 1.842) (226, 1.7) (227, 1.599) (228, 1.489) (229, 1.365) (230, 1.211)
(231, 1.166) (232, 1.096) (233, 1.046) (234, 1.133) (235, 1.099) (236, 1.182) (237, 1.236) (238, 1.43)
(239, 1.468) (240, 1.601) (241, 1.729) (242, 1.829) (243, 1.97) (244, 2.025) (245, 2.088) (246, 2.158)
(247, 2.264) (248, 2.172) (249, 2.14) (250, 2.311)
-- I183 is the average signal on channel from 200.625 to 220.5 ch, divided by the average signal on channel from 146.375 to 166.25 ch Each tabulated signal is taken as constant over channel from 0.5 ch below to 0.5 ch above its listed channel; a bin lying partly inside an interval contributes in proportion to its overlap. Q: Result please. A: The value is 1.21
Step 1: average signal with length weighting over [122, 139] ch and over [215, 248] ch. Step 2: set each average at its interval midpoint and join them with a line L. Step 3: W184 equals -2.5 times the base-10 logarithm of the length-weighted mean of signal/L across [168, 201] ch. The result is 0.11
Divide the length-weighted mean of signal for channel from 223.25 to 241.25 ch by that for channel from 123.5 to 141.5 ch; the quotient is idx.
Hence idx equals 0.8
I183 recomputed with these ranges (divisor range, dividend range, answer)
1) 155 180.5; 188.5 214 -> 1.02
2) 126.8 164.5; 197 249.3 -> 1.06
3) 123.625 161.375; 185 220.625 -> 1.06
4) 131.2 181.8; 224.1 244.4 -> 0.87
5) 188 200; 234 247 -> 1.07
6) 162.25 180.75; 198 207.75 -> 1.04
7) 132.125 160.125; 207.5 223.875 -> 1.25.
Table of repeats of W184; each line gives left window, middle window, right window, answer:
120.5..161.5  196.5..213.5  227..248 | -0.17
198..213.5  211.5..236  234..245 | 0.00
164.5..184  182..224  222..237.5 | -0.16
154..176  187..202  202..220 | 0.23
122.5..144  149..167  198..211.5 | 0.08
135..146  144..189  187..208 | -0.02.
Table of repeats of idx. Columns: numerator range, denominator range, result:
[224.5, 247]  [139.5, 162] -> 0.96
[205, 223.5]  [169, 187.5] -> 1.24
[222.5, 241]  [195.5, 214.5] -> 0.76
